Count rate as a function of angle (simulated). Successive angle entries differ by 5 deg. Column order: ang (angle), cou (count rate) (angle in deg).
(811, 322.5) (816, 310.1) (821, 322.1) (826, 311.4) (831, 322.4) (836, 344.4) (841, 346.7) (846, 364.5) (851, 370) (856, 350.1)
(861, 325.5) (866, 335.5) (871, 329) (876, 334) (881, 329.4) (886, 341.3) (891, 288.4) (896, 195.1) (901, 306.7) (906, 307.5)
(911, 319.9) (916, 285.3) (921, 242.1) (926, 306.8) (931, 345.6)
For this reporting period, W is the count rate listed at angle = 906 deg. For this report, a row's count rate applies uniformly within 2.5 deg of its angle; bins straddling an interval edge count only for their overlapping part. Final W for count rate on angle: 307.5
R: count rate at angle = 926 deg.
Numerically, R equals 306.8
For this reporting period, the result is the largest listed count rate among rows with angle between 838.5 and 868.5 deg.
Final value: 370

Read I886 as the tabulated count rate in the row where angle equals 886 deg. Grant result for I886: 341.3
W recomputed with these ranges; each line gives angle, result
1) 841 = 346.7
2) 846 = 364.5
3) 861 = 325.5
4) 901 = 306.7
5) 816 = 310.1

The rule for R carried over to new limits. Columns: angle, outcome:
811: 322.5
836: 344.4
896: 195.1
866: 335.5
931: 345.6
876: 334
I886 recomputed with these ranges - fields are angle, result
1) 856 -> 350.1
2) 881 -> 329.4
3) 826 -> 311.4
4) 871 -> 329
